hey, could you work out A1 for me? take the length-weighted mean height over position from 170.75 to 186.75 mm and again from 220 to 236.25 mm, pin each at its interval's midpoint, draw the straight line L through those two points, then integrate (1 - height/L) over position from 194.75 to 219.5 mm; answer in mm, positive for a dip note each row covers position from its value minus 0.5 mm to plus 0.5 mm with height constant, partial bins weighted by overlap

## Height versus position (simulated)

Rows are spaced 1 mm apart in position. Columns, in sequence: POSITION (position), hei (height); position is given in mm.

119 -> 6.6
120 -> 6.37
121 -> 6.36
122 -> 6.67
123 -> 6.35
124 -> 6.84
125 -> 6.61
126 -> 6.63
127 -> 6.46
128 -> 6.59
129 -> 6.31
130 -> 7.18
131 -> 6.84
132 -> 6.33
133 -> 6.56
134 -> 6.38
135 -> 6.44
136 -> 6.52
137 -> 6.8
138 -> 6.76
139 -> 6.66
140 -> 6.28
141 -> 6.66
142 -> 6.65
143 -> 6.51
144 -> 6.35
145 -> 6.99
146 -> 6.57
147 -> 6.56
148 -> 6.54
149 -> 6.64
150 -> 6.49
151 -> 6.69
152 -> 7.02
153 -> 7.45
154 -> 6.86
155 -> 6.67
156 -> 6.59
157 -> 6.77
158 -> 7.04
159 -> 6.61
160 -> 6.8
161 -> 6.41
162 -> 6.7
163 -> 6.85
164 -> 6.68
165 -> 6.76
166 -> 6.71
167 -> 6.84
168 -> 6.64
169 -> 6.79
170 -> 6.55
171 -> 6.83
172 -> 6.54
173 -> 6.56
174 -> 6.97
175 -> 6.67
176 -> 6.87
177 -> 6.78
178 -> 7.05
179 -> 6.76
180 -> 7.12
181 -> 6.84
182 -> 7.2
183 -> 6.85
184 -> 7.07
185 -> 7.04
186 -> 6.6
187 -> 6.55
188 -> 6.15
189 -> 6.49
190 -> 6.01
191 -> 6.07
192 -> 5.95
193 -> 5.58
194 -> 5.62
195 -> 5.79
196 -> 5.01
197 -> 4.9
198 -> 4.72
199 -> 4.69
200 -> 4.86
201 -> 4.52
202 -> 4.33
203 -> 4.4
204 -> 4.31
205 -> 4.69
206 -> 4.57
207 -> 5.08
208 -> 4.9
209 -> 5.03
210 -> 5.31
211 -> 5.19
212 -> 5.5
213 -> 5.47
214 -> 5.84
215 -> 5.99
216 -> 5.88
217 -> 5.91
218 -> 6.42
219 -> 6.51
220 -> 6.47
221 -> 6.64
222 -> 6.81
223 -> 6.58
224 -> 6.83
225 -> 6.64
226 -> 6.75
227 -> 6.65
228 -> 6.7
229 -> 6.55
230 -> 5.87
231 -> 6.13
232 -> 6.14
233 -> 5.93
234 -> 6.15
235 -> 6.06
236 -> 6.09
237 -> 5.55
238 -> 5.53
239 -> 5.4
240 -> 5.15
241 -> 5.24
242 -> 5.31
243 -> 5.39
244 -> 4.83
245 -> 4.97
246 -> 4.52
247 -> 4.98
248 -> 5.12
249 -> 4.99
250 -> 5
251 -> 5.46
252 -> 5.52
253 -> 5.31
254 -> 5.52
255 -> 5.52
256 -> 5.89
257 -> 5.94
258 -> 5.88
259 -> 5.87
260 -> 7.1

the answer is 5.3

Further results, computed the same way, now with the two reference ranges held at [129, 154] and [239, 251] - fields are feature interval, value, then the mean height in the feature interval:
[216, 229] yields -2.7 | 6.55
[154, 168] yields -0.8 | 6.73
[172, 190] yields -2.1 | 6.77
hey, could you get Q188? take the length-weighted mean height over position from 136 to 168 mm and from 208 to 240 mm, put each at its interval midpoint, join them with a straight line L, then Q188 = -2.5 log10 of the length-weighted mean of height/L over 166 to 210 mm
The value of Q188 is 0.07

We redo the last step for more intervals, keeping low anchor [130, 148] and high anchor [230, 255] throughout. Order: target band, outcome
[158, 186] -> -0.10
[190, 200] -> 0.11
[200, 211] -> 0.23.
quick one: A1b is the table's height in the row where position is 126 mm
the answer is 6.63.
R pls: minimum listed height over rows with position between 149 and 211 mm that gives 4.31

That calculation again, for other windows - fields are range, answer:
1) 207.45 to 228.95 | 4.9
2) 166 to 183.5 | 6.54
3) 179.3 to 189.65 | 6.15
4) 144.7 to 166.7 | 6.41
